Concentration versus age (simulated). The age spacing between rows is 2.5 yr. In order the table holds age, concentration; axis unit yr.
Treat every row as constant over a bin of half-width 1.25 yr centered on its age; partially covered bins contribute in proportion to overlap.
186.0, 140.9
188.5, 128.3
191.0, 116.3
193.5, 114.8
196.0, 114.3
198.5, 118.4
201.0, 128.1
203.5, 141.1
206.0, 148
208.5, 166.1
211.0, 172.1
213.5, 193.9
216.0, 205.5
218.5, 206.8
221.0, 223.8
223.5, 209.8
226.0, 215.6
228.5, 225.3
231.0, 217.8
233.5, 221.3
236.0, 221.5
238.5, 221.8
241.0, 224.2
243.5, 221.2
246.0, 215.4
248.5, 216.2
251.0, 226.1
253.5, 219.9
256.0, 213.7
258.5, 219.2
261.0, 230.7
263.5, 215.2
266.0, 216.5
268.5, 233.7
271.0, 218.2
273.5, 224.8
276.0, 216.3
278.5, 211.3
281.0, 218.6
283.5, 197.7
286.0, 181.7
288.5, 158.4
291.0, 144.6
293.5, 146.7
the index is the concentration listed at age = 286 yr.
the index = 181.7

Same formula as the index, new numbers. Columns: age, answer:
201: 128.1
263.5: 215.2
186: 140.9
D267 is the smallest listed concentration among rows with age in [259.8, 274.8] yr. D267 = 215.2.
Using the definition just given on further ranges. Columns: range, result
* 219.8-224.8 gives 209.8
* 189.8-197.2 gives 114.3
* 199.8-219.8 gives 128.1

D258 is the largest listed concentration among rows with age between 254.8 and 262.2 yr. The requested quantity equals 230.7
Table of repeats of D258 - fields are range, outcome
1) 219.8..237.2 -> 225.3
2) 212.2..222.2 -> 223.8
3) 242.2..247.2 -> 221.2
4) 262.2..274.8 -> 233.7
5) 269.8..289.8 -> 224.8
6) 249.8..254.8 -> 226.1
